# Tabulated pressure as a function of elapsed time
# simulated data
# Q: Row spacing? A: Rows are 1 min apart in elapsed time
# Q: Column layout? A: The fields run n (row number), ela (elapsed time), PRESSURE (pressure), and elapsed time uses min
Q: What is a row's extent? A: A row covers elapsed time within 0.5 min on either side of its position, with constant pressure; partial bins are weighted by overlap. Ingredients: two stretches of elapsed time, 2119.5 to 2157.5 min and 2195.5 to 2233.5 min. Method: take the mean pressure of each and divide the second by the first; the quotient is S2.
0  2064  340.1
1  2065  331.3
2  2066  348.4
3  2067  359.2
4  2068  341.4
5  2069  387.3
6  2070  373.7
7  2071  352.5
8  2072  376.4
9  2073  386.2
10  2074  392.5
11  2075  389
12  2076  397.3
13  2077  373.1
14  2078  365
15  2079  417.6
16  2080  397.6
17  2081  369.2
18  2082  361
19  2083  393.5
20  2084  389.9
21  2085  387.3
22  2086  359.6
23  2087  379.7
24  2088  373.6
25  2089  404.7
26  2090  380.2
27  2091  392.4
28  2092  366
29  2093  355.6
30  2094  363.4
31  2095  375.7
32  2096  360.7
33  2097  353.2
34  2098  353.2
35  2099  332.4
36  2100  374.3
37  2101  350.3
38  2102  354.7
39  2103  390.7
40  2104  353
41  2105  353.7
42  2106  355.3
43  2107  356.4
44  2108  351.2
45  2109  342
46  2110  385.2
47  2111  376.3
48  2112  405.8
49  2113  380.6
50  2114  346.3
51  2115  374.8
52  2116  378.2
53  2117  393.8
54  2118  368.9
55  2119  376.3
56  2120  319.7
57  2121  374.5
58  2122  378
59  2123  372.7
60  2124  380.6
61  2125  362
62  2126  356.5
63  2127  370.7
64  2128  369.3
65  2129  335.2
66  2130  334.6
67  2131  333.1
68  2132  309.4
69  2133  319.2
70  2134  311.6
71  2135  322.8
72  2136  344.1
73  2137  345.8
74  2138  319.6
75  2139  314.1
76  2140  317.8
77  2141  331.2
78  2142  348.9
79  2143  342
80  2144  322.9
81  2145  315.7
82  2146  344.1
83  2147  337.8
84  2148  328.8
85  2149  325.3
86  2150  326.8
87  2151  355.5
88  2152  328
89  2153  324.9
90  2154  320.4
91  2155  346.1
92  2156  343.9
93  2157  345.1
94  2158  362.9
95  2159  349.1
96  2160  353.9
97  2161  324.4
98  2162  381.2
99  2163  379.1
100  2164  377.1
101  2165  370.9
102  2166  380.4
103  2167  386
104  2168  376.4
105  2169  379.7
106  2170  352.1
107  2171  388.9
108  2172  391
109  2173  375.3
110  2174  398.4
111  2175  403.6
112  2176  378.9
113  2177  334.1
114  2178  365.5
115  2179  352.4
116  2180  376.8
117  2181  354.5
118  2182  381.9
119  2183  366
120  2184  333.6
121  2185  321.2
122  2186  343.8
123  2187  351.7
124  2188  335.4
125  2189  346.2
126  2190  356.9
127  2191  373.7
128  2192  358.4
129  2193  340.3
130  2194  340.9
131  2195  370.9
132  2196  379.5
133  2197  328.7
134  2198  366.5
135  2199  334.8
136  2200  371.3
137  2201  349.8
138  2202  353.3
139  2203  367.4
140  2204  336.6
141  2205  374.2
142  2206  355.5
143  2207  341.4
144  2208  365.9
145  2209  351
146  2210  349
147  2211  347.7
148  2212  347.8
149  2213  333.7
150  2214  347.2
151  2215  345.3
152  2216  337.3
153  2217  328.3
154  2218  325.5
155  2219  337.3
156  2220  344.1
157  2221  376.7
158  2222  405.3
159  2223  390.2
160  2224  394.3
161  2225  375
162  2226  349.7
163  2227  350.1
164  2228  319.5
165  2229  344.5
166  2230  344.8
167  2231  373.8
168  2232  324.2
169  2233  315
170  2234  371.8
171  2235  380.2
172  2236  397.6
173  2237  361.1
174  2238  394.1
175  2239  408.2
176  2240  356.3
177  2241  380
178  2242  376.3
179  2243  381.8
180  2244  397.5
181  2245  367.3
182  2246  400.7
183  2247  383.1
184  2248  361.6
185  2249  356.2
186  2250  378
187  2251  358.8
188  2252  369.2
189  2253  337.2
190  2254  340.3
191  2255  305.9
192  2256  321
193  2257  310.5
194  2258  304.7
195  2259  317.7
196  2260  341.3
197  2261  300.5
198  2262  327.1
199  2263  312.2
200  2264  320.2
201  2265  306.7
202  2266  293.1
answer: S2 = 1.0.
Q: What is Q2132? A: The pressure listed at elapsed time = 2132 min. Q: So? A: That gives 309.4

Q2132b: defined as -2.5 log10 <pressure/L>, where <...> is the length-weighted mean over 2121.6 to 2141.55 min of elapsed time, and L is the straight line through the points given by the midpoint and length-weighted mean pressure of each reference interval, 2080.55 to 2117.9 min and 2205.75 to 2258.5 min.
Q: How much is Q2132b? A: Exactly 0.08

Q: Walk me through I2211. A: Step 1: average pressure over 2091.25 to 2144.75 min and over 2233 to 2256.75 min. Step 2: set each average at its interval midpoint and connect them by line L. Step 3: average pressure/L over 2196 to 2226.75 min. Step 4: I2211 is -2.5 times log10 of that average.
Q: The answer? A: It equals 0.03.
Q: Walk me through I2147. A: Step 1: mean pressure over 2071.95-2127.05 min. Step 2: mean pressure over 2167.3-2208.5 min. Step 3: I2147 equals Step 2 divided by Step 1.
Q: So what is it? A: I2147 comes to 1.0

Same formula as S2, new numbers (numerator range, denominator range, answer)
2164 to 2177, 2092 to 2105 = 1.06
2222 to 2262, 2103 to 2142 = 1.01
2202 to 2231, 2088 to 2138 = 0.98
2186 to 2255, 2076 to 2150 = 1.00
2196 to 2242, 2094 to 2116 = 0.98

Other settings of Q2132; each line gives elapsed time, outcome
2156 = 343.9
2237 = 361.1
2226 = 349.7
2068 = 341.4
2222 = 405.3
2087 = 379.7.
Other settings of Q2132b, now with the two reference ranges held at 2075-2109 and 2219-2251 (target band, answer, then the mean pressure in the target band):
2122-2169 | 0.08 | 345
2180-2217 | 0.05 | 352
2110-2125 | -0.01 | 373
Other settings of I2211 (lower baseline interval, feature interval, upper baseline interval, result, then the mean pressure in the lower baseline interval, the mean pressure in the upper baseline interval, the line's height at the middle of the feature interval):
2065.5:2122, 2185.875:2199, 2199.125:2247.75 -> 0.03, 371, 361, 363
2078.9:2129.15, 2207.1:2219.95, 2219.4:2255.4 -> 0.07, 370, 366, 367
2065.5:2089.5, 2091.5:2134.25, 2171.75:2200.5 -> 0.04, 378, 359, 372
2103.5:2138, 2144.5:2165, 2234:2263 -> 0.04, 356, 357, 357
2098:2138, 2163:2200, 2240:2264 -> -0.03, 357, 349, 353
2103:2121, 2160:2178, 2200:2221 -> -0.05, 367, 348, 356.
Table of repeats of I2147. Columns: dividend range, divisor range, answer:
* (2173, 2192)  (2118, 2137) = 1.03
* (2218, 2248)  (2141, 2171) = 1.05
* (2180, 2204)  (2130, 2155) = 1.07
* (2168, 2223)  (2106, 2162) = 1.03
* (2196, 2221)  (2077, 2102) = 0.94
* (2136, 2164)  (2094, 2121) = 0.93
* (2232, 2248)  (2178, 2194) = 1.07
